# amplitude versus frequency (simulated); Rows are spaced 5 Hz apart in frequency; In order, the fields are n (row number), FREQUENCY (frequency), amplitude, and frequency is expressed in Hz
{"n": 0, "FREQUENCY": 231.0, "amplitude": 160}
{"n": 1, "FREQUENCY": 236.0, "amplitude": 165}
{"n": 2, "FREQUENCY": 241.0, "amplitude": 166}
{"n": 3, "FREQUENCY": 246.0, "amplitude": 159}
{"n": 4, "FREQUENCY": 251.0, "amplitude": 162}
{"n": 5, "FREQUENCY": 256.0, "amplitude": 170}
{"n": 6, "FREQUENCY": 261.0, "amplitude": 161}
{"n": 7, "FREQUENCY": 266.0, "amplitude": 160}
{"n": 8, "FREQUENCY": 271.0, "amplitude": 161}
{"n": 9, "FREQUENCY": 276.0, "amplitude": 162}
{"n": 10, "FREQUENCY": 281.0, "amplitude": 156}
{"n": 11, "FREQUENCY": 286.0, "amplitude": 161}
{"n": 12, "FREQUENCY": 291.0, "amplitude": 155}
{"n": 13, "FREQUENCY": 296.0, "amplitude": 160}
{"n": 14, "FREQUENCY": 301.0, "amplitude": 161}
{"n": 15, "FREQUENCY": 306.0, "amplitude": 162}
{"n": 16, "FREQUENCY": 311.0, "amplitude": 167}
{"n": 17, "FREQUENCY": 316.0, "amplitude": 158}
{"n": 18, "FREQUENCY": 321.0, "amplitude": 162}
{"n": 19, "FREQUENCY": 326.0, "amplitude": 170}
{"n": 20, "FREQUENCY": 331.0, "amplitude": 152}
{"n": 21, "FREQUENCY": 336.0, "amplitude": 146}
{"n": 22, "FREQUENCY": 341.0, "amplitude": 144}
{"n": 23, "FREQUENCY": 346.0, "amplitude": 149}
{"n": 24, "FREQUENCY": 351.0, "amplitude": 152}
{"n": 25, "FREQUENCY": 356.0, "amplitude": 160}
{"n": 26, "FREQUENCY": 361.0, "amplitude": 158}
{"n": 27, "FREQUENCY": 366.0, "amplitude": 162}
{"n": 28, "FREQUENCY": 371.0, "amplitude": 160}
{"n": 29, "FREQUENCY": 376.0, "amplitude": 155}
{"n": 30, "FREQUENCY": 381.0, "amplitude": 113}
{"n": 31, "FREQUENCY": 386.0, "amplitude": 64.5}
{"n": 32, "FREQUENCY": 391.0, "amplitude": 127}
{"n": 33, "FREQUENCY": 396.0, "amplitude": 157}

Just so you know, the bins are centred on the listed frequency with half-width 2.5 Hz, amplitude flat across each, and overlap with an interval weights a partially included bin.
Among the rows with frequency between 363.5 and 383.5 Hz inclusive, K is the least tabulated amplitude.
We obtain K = 113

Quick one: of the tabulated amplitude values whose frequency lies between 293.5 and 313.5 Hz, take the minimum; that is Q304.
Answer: 160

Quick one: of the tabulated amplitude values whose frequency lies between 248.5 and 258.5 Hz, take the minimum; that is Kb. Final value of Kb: 162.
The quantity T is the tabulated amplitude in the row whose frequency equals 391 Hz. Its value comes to 127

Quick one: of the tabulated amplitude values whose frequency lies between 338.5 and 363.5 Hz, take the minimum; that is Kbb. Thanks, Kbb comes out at 144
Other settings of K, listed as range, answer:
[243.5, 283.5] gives 156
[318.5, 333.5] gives 152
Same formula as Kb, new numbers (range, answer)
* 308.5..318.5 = 158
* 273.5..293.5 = 155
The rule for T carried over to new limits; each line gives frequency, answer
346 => 149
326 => 170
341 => 144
